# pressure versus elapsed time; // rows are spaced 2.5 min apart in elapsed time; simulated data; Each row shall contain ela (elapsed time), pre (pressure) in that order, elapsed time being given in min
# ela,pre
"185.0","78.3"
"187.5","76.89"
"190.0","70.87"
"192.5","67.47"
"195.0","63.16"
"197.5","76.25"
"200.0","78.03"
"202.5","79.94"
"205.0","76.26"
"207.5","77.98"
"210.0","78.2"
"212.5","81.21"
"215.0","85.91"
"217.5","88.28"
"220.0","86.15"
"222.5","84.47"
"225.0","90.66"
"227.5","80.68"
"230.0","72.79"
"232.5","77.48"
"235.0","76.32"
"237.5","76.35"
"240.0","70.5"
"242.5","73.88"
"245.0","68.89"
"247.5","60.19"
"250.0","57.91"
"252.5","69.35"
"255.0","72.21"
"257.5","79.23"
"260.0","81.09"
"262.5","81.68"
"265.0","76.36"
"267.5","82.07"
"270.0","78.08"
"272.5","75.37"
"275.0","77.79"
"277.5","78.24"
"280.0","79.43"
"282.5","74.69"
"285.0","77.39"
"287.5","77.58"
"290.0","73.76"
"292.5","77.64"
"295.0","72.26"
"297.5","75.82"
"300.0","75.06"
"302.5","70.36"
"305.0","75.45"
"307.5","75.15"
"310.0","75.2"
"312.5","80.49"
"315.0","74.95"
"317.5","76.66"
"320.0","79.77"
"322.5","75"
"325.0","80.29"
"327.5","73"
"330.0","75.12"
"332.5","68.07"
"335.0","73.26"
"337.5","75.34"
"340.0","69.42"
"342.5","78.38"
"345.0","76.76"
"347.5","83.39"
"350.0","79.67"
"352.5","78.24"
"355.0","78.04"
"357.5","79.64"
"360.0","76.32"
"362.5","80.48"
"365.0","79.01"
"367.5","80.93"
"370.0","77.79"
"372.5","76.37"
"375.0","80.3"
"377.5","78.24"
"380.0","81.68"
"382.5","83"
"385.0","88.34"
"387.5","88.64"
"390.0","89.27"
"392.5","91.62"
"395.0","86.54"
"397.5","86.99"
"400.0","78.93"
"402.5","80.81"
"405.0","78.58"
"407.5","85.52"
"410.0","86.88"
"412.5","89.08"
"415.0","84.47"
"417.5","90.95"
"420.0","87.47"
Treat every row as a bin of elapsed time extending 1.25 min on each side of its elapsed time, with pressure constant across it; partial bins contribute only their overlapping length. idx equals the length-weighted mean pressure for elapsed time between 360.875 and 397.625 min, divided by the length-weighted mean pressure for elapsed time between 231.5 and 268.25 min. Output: 1.1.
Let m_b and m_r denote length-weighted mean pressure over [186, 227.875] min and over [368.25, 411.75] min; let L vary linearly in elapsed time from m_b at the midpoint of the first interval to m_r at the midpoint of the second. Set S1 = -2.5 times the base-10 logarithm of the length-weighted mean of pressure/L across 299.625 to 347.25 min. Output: 0.09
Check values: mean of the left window 78.9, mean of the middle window 75.3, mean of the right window 83.5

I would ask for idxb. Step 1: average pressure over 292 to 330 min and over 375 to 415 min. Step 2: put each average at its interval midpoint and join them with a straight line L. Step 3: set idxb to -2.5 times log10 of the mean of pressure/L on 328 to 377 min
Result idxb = 0.043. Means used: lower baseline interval 75.7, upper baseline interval 84.8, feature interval 77.1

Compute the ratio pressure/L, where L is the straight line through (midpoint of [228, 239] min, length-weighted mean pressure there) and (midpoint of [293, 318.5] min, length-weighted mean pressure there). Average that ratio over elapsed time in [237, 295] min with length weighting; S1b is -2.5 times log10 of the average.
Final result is 0.01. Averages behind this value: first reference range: 76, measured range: 74.7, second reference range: 75.2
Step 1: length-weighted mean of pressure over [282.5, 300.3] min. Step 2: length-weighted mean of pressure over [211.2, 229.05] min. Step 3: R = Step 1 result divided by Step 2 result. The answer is 0.89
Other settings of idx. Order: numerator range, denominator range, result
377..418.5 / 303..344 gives 1.13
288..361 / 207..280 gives 0.98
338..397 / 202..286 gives 1.05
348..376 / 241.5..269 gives 1.08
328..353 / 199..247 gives 0.96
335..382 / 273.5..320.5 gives 1.03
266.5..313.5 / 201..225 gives 0.93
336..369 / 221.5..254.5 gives 1.06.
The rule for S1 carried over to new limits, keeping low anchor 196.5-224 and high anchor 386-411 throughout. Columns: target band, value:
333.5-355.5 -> 0.100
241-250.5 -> 0.237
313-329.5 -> 0.095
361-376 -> 0.075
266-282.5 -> 0.061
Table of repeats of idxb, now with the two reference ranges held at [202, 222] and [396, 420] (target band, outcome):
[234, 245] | 0.12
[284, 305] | 0.11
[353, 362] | 0.08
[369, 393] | 0.01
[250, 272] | 0.09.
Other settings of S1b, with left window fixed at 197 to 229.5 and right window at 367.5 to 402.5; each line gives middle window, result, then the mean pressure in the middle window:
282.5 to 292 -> 0.087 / 76.1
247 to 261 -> 0.169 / 70.3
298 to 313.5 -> 0.103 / 75.2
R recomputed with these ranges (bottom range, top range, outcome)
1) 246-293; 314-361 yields 1.02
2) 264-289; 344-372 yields 1.02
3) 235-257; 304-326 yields 1.11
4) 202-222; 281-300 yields 0.92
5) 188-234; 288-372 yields 0.97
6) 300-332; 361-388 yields 1.07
